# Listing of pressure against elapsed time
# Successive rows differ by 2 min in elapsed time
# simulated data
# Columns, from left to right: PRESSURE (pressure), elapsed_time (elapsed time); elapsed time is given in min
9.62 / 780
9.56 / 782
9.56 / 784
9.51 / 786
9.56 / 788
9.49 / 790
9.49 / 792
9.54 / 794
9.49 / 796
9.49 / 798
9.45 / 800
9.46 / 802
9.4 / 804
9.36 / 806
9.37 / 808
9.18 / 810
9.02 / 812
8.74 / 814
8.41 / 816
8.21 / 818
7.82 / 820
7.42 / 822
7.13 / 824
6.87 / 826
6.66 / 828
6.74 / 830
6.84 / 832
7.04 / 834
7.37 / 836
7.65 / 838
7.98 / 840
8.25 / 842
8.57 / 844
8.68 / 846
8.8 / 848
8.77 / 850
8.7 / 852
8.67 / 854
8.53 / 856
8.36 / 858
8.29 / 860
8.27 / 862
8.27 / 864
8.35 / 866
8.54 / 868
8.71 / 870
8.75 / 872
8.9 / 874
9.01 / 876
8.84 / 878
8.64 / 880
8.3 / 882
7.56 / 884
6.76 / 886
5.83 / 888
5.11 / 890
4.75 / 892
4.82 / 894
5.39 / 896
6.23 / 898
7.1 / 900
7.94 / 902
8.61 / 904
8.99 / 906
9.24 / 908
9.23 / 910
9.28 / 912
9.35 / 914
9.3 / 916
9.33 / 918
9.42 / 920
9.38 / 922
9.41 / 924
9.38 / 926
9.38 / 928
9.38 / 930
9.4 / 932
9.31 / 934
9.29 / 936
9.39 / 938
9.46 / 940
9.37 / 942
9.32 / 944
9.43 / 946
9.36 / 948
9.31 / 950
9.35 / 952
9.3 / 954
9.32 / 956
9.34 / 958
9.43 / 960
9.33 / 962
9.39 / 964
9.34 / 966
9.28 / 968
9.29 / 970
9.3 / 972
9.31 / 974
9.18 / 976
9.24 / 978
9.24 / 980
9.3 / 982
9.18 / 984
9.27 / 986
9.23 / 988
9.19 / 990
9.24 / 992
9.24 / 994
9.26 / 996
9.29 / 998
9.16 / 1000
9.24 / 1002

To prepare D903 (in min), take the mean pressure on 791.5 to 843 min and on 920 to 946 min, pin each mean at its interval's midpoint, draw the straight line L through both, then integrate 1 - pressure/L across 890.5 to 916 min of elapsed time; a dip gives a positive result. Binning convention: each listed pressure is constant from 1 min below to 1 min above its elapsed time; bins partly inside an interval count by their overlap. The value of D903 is 4.25 min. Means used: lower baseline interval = 8.31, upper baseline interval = 9.38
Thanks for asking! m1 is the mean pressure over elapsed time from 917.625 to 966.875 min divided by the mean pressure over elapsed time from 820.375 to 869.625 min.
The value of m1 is 1.18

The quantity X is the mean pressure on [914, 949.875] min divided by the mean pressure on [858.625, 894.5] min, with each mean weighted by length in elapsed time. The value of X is 1.22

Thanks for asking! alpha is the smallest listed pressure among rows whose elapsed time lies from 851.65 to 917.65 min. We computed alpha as 4.75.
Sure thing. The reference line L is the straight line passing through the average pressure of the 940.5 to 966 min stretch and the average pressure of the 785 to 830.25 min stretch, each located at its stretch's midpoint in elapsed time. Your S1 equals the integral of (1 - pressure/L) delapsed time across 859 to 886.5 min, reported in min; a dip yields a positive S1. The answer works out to 1.8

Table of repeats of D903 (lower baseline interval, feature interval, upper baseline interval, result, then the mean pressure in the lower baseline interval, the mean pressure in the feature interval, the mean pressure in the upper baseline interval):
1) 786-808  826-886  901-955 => 7.7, 9.47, 8.16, 9.26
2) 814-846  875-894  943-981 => 2.8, 7.6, 7.07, 9.32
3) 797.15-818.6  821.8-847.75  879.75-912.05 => 3.0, 9.11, 7.52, 7.19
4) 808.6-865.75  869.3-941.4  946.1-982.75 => 3.5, 8.06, 8.31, 9.31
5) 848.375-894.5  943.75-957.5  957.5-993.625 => -0.6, 7.9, 9.34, 9.28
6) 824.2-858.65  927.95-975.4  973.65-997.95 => -2.3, 7.89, 9.35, 9.24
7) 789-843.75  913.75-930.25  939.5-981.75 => -0.5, 8.37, 9.37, 9.33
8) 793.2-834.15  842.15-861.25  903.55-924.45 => 0.3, 8.39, 8.58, 9.24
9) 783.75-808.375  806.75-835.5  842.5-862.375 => 4.0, 9.47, 7.82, 8.57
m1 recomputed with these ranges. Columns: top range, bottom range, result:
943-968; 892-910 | 1.29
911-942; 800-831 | 1.13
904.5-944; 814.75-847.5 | 1.22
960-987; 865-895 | 1.23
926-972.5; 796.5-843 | 1.14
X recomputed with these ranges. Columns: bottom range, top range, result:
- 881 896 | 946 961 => 1.53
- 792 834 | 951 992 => 1.10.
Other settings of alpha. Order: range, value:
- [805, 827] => 6.87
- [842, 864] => 8.25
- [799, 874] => 6.66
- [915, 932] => 9.3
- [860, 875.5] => 8.27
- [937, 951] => 9.31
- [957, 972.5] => 9.28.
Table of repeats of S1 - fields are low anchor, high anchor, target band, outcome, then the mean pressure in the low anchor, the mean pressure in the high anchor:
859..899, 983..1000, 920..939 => -2.6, 7.47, 9.23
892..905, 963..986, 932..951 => -3.0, 6.53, 9.28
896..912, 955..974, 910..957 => -3.6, 8.08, 9.33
